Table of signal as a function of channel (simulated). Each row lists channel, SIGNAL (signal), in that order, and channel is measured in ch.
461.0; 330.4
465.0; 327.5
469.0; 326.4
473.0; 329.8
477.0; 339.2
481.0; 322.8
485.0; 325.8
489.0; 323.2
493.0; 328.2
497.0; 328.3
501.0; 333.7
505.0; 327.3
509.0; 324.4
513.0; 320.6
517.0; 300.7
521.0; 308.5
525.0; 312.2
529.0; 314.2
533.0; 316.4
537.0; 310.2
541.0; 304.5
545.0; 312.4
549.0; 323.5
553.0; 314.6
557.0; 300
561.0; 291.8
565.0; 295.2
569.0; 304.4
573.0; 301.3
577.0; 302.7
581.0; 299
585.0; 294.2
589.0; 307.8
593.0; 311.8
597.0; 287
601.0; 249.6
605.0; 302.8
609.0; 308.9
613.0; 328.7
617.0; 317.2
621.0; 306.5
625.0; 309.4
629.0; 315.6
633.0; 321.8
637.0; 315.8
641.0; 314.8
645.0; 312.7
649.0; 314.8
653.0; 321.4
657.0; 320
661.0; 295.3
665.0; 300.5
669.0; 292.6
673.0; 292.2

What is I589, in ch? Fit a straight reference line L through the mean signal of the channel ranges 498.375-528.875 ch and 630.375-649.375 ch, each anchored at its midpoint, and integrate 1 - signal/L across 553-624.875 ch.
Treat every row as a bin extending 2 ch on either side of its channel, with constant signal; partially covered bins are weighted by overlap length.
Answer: 3.57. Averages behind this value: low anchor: 318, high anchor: 316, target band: 301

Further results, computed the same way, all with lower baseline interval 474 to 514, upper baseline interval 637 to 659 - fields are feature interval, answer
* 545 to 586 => 2.4 ch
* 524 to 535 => 0.4 ch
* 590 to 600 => 0.8 ch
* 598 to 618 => 1.2 ch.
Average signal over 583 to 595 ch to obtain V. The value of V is 305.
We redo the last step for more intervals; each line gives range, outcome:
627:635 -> 319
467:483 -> 330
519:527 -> 310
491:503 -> 330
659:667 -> 298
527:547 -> 312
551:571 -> 301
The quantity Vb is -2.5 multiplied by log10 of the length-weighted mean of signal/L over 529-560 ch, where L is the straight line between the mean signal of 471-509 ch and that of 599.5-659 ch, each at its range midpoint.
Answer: 0.04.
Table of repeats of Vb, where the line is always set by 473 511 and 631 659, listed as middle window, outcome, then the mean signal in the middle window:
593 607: 0.130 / 284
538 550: 0.041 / 312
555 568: 0.094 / 296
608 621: 0.008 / 317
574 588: 0.078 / 299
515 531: 0.058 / 309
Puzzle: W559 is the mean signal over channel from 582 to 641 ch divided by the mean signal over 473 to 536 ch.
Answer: 1.0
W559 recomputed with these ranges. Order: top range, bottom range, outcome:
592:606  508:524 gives 0.91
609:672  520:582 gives 1.02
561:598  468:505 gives 0.91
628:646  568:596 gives 1.05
